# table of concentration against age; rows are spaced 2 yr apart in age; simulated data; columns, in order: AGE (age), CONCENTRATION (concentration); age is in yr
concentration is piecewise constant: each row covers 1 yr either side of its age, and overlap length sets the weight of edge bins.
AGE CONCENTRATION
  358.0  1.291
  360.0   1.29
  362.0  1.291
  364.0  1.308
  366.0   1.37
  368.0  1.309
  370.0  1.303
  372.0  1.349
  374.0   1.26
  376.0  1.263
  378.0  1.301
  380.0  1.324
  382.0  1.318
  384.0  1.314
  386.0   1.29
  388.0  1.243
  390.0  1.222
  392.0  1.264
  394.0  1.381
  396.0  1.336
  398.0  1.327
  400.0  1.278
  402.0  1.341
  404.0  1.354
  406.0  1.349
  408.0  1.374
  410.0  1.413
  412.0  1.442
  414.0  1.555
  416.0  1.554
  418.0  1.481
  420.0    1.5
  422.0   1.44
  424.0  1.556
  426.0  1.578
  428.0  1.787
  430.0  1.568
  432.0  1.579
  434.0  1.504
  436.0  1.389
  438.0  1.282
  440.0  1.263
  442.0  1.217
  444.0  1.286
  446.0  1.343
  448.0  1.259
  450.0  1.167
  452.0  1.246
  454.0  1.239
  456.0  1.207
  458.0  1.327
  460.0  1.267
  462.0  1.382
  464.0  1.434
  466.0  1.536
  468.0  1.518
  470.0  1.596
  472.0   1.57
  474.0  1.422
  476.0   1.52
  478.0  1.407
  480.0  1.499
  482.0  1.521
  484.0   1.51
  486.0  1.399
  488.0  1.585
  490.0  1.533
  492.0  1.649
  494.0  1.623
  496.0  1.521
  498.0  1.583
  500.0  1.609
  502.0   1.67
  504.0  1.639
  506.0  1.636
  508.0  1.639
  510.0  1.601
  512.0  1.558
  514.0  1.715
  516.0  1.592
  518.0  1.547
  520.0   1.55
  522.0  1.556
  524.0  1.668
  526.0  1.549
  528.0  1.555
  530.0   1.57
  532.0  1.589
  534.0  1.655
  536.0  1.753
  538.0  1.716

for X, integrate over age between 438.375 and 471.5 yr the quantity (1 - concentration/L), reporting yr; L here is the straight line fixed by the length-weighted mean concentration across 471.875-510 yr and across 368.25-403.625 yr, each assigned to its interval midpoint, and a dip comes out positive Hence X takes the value 3.1 yr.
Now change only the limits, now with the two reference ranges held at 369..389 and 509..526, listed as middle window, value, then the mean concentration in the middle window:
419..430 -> -1.4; 1.57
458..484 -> 0.5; 1.47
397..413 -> -0.1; 1.36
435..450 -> 1.6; 1.28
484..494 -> -0.1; 1.55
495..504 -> -0.3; 1.6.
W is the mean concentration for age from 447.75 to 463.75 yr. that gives 1.27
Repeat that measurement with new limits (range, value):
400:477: 1.42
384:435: 1.43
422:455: 1.39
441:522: 1.48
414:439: 1.52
